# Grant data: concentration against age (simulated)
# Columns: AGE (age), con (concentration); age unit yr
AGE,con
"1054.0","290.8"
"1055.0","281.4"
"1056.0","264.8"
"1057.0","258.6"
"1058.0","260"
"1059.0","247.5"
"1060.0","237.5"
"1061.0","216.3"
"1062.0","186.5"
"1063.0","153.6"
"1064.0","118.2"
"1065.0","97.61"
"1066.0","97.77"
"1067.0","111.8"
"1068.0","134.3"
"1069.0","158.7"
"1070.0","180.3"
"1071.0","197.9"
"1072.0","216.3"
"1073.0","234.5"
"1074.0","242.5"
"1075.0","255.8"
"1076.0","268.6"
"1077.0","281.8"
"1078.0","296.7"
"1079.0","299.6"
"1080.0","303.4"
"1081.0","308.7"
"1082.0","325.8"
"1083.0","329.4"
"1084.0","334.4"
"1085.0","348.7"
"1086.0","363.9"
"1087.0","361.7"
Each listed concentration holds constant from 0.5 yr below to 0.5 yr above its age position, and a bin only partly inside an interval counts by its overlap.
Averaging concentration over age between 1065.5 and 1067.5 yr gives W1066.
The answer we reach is 105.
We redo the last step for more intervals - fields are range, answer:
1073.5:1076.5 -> 256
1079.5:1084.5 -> 320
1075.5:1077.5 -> 275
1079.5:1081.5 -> 306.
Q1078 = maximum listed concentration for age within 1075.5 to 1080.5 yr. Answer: 303.4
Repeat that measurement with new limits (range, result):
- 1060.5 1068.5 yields 216.3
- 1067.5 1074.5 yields 242.5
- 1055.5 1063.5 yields 264.8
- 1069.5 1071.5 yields 197.9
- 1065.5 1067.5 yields 111.8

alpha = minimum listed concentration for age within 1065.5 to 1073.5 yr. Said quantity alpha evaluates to 97.77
